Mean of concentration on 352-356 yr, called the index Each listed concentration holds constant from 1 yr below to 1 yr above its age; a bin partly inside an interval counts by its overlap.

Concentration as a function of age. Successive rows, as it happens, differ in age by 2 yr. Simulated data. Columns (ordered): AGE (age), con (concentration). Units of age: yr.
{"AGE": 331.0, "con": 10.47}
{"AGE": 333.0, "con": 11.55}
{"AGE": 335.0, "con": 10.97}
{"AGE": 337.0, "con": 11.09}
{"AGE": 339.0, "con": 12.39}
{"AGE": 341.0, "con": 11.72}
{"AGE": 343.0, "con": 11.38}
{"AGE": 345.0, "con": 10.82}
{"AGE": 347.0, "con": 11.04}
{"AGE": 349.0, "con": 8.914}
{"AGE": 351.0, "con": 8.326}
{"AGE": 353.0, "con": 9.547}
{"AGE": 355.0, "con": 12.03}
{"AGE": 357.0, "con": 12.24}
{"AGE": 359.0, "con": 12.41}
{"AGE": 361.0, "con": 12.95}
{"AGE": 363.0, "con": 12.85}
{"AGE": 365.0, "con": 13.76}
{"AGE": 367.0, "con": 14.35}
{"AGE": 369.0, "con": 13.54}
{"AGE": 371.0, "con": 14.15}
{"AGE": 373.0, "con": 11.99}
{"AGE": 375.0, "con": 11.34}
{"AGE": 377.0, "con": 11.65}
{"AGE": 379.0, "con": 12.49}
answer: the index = 10.8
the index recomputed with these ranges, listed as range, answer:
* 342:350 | 10.5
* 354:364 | 12.5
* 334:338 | 11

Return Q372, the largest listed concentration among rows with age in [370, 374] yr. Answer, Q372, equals 14.15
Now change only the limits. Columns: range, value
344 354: 11.04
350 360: 12.41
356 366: 13.76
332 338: 11.55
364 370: 14.35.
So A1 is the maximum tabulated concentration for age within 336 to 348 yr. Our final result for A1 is 12.39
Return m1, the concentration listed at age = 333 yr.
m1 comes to 11.55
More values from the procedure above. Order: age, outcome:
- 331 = 10.47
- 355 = 12.03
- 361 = 12.95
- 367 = 14.35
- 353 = 9.547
